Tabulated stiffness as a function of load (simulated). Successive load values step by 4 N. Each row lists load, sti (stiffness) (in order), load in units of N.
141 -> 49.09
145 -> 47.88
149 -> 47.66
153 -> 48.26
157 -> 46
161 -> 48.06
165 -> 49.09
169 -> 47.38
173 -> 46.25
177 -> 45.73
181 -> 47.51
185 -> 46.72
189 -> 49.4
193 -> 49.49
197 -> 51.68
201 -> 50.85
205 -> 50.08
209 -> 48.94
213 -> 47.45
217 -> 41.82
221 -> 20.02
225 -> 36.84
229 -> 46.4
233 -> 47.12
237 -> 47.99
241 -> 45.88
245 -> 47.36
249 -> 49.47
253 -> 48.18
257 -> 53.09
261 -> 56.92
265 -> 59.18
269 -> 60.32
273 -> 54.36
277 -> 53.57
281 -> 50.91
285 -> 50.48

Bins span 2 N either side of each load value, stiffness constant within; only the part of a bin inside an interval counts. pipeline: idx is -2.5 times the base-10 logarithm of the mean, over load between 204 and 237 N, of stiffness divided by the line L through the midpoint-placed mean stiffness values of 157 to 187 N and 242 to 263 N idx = 0.16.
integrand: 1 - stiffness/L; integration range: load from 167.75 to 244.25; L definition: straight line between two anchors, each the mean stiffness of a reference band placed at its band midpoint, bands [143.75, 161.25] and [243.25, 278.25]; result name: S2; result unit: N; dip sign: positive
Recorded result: 7.3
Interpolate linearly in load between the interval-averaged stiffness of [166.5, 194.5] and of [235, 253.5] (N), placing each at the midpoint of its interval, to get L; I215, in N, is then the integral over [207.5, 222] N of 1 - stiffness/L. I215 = 2.1 N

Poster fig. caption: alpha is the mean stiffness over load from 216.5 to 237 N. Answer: 39.1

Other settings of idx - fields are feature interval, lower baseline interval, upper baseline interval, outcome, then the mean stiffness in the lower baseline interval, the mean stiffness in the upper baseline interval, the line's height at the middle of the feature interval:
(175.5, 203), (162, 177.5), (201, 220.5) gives -0.06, 47.3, 45.4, 46.4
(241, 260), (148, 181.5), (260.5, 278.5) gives 0.12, 47.3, 57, 55.2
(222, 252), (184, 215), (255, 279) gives 0.18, 49.4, 56.2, 53.2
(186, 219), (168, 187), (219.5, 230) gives -0.22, 46.7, 34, 40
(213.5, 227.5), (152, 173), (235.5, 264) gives 0.37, 47.6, 50.2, 49.3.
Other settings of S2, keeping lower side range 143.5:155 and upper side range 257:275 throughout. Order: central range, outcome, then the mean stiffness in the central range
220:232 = 3.9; 36.7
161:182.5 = 1.1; 47.3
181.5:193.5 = 0.6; 48.3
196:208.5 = 0.4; 50.6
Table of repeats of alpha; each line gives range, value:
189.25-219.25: 48.4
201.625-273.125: 47.7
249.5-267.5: 54.1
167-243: 45.7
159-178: 47.4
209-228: 38.4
